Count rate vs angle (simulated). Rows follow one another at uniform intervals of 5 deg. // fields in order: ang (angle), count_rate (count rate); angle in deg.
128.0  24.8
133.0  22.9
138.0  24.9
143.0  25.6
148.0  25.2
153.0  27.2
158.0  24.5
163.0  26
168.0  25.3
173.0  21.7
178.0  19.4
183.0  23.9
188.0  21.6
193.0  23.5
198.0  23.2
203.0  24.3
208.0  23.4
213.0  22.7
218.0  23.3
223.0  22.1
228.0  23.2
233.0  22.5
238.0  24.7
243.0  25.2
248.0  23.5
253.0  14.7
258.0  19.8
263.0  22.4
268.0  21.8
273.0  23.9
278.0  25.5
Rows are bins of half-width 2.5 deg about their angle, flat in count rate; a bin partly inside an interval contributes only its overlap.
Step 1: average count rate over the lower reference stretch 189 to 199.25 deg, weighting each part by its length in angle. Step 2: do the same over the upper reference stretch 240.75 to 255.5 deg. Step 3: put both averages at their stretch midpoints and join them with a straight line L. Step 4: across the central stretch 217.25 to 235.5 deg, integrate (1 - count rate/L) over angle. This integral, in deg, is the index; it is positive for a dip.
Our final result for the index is -0.7 deg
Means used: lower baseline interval 23.1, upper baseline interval 21.1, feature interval 22.7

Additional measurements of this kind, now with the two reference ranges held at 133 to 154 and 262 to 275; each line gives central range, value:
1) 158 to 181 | 1.38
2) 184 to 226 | 1.68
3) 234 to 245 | -0.62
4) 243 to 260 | 2.12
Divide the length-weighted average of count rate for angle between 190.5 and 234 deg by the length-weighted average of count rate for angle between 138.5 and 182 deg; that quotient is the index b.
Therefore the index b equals 0.95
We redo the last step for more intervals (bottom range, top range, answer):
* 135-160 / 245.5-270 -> 0.80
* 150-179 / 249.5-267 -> 0.80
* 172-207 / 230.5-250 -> 1.06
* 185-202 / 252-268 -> 0.86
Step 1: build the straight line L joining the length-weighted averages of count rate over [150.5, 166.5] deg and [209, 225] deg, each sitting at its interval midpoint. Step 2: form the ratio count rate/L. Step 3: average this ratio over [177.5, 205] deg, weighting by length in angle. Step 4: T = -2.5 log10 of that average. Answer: 0.06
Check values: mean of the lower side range 25.9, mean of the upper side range 22.8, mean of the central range 22.9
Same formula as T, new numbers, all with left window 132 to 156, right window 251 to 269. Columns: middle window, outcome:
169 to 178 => 0.10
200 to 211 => -0.07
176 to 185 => 0.09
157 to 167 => -0.04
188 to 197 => 0.00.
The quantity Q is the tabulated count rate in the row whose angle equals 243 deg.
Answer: 25.2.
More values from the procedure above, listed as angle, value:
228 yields 23.2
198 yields 23.2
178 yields 19.4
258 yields 19.8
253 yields 14.7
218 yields 23.3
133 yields 22.9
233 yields 22.5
